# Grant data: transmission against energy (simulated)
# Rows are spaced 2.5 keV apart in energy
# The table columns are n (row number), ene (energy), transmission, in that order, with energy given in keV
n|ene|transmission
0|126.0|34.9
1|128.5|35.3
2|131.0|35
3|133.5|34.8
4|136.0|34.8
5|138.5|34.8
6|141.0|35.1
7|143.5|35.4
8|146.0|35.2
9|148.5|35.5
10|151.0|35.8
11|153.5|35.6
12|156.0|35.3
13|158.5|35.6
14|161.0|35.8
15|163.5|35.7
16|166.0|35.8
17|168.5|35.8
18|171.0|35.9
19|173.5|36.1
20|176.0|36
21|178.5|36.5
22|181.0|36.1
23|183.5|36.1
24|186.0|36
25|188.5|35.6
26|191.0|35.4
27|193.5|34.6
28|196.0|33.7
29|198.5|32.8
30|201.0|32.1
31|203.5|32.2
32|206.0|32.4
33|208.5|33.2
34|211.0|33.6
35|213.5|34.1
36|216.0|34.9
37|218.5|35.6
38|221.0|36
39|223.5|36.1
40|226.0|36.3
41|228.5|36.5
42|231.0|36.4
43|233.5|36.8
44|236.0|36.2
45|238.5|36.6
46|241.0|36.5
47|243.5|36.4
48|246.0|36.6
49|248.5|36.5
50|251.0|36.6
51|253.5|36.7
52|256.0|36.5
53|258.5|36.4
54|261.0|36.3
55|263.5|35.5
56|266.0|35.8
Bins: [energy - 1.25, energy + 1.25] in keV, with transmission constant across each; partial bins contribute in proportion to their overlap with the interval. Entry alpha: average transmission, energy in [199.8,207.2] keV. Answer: 32.2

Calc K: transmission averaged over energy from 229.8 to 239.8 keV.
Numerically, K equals 36.5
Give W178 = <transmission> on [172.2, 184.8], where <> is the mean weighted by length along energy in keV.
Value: 36.2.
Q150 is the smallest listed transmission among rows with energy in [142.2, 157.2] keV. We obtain 35.2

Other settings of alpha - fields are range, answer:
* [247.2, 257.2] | 36.6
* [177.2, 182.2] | 36.3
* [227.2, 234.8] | 36.6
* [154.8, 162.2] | 35.6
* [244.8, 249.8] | 36.5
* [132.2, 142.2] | 34.9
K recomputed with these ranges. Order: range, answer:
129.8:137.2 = 34.9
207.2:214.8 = 33.6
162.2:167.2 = 35.8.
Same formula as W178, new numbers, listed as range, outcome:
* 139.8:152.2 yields 35.4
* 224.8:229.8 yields 36.4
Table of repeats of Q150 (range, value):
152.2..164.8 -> 35.3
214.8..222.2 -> 34.9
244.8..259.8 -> 36.4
